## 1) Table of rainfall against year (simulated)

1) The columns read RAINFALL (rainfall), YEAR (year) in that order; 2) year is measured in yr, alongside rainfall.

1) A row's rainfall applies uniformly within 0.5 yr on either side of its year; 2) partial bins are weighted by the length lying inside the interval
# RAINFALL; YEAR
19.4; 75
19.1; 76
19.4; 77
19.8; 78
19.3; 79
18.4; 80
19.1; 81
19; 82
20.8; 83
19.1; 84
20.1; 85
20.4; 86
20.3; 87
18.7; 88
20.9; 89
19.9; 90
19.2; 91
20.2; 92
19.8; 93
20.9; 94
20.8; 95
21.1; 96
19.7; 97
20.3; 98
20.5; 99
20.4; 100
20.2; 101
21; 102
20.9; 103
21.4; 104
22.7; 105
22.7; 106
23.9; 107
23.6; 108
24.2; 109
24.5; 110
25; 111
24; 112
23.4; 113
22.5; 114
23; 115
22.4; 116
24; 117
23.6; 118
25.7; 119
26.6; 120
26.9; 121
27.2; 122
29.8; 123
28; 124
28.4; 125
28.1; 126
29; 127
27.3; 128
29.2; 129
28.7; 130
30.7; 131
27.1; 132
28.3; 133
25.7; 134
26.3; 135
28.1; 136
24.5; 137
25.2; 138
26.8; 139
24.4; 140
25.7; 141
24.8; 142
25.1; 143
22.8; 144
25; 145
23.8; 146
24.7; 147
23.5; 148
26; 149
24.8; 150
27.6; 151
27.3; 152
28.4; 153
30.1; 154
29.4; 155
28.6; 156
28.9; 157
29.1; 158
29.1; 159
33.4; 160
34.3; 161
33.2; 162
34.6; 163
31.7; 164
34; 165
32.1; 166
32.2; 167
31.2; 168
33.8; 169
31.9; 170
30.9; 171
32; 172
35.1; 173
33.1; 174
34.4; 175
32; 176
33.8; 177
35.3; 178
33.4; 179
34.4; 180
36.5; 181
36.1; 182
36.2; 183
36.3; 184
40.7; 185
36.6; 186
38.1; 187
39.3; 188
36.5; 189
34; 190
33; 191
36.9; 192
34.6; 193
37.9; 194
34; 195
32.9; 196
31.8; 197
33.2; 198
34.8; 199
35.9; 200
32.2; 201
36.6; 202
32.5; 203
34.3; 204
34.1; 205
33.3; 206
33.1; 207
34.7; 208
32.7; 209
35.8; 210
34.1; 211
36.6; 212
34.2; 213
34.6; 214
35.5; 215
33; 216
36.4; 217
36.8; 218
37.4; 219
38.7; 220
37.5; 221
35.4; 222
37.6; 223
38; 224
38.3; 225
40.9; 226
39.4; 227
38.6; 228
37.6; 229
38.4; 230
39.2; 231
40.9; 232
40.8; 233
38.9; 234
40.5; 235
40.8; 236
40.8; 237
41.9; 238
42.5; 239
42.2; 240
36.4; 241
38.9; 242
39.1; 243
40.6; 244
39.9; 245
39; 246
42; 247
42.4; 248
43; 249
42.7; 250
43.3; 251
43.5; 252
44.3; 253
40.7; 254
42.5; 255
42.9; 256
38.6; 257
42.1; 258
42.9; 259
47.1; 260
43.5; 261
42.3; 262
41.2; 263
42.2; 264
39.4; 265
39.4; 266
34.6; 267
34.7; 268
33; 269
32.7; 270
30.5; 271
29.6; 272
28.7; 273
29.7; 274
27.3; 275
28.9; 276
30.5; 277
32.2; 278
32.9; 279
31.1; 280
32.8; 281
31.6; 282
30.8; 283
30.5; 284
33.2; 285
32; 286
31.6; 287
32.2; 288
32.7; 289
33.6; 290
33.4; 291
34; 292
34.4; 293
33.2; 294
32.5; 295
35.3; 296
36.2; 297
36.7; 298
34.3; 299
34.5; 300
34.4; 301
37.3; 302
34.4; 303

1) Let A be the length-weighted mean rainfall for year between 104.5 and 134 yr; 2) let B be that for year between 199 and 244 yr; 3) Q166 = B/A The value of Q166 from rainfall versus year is 1.44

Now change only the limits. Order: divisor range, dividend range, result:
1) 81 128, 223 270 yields 1.78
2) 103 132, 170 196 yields 1.38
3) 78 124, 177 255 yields 1.70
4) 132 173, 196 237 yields 1.27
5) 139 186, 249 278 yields 1.23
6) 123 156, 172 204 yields 1.31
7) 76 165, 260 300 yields 1.38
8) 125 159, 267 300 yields 1.20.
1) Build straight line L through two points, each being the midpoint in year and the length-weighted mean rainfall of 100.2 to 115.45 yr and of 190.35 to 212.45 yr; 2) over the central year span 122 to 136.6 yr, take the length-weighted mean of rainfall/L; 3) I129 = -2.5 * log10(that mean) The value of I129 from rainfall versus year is -0.11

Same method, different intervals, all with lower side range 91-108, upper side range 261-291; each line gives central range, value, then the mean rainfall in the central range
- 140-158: -0.08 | 26.3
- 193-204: -0.22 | 34.2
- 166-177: -0.25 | 32.7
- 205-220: -0.21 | 35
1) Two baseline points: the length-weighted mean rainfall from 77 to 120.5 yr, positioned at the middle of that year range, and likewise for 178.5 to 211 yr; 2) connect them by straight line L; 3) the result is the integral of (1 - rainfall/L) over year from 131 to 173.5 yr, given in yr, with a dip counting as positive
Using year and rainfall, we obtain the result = 0.7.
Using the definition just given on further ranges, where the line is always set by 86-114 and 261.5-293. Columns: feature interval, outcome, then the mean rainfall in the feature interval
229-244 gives -4.7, 40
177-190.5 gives -4.6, 36.3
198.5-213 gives -3.0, 34.3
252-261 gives -3.1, 42.7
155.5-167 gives -2.8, 31.7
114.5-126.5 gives -1.7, 26.1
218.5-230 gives -3.3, 38.1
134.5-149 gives -0.5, 25.1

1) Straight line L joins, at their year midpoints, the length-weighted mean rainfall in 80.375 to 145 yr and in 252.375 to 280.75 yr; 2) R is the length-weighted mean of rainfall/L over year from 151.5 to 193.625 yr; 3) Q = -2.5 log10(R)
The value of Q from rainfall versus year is -0.16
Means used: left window 23.7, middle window 33.4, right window 36.6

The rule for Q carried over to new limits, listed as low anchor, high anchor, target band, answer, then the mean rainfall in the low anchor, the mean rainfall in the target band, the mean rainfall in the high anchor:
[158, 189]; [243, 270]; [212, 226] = 0.037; 34.1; 36.6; 40.9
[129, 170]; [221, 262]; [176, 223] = -0.009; 28.3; 35.2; 40.7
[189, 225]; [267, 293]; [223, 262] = -0.220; 35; 40.9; 31.7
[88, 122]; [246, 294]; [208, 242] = -0.168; 22.3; 37.9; 36.3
